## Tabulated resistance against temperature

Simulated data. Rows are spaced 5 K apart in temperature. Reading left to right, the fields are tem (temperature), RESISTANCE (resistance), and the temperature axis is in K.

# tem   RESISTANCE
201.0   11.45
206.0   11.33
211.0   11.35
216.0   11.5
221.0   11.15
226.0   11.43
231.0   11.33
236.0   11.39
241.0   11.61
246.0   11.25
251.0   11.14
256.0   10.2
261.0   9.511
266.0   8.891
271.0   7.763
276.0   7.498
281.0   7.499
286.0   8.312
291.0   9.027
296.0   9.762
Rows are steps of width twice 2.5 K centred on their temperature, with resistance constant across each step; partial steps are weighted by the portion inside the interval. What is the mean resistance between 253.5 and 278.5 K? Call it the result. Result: 8.77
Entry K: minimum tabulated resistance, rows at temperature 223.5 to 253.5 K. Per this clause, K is 11.14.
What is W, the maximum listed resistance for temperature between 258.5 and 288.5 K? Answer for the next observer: 9.511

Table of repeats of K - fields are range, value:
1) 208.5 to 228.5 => 11.15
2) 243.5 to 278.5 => 7.498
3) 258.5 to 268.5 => 8.891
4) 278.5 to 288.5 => 7.499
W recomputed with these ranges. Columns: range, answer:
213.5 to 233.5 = 11.5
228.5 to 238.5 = 11.39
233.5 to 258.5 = 11.61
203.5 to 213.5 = 11.35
